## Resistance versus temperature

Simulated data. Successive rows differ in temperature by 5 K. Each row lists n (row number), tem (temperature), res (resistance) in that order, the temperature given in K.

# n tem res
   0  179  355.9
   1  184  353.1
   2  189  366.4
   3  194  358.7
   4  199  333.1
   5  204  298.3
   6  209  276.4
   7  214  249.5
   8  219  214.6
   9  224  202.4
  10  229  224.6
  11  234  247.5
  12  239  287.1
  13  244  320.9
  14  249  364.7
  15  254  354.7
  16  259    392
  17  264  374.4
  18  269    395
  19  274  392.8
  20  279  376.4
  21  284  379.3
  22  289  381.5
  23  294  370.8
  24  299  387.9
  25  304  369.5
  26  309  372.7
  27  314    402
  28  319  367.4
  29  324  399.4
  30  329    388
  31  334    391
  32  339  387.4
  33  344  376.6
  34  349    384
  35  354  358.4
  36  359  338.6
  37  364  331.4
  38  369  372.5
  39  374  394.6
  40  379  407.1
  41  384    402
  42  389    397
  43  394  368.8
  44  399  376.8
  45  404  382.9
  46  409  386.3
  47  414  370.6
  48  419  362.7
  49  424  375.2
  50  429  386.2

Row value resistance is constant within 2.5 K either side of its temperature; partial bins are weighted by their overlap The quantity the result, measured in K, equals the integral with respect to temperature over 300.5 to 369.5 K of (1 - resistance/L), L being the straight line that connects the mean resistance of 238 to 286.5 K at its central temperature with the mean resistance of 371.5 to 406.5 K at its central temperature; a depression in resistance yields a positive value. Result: 0.94 K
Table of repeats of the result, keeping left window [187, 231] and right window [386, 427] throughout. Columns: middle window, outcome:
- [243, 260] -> -3.22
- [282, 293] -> -2.07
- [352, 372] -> 0.27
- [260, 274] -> -3.54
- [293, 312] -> -2.91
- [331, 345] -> -1.71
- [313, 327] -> -2.22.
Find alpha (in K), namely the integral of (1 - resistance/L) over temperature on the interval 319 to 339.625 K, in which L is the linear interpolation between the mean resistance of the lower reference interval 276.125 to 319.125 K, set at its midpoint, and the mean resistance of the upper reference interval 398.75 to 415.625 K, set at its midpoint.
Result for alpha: -0.51 K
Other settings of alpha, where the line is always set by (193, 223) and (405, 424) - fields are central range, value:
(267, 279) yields -3.1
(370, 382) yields -1.4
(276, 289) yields -2.7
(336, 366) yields -1.6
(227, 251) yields 0.5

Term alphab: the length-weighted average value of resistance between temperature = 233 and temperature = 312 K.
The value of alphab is 363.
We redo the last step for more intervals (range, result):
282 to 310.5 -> 377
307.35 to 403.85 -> 380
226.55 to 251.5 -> 289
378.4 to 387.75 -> 403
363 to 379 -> 376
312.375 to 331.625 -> 389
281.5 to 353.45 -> 382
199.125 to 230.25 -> 252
